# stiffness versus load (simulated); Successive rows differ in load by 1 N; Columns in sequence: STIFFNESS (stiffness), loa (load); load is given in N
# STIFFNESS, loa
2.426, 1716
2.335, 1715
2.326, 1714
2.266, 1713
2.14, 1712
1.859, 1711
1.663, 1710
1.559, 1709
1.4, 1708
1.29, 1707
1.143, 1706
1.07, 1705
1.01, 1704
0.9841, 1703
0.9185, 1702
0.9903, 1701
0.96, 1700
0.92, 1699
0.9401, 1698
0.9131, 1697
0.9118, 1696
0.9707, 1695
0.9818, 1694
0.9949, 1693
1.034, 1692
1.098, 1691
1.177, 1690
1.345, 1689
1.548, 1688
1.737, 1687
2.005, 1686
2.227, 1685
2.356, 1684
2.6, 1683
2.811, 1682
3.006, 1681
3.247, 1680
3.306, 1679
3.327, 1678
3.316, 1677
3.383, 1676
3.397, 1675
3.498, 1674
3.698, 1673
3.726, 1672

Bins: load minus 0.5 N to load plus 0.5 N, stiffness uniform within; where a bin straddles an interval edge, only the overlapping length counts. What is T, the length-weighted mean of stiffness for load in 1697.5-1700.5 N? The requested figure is 0.94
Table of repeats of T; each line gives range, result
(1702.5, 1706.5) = 1.05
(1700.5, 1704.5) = 0.976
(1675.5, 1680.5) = 3.32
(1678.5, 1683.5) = 2.99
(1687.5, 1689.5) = 1.45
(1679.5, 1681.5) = 3.13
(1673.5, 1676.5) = 3.43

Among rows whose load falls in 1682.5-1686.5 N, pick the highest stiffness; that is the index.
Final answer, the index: 2.6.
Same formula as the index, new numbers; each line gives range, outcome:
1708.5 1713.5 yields 2.266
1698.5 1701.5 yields 0.9903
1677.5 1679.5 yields 3.327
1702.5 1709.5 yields 1.559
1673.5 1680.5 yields 3.498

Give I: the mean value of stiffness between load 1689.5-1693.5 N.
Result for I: 1.08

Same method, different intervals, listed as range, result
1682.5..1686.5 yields 2.3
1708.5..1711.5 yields 1.69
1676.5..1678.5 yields 3.32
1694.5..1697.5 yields 0.932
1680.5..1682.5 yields 2.91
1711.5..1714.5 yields 2.24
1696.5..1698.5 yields 0.927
